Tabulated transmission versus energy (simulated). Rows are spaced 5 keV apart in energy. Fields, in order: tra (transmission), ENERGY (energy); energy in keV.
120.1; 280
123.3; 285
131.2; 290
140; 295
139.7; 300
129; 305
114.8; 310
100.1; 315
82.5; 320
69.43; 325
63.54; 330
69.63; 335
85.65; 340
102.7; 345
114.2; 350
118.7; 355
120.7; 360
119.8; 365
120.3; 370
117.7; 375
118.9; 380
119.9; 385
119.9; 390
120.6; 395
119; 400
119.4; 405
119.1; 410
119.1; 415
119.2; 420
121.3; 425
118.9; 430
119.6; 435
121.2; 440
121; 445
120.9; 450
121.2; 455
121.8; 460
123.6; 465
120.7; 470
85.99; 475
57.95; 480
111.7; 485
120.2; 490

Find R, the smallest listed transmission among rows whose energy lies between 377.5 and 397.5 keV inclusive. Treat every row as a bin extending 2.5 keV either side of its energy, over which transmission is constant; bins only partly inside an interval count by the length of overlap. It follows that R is 118.9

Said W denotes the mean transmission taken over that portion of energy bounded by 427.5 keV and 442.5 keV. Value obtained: 120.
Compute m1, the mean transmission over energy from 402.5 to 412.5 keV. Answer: 119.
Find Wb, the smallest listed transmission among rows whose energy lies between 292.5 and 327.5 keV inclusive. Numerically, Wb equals 69.43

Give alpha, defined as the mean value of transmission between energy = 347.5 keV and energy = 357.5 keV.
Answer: 116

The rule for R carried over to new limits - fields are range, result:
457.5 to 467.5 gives 121.8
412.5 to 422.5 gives 119.1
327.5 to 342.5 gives 63.54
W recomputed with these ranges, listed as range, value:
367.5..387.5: 119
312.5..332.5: 78.9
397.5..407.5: 119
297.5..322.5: 113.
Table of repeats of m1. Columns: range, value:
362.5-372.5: 120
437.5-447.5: 121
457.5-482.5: 102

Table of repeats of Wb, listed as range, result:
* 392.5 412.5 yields 119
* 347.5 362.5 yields 114.2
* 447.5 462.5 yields 120.9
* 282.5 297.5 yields 123.3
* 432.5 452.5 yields 119.6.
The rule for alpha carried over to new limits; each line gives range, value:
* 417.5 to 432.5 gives 120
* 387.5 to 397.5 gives 120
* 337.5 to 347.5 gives 94.2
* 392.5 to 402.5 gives 120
